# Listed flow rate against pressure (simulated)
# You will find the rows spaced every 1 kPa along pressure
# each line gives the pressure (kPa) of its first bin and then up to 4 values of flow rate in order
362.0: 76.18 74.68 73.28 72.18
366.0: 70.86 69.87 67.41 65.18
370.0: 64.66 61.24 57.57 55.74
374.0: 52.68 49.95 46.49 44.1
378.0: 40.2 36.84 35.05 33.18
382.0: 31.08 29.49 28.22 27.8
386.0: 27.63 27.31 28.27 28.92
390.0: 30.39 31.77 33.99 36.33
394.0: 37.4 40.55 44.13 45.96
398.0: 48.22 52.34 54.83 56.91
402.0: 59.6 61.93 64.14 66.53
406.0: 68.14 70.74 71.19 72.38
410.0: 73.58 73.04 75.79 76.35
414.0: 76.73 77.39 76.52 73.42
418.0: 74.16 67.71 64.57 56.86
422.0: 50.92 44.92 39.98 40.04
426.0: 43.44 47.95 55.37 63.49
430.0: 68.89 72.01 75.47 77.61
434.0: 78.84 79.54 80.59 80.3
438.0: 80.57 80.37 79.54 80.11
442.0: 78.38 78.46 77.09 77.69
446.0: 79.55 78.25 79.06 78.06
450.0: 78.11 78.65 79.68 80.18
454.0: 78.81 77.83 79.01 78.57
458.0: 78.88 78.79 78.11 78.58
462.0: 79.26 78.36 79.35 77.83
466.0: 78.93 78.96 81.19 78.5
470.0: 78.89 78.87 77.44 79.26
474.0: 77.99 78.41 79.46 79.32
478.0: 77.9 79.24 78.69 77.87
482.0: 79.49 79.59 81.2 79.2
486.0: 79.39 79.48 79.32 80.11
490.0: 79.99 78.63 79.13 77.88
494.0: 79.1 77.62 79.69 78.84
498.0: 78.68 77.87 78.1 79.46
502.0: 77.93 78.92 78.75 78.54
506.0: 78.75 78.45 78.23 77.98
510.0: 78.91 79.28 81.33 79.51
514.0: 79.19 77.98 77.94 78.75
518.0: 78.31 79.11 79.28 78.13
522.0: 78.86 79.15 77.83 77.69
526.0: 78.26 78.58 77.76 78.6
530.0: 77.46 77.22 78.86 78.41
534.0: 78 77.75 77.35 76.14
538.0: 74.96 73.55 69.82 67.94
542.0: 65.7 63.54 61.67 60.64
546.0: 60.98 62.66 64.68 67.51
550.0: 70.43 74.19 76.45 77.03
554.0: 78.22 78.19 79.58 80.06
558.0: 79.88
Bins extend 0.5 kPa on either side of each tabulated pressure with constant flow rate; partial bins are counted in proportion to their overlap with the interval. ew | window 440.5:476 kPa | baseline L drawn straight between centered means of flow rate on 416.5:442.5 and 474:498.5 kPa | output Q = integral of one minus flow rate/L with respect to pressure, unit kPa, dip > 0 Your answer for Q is -2.8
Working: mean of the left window 66.7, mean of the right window 79.1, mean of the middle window 78.7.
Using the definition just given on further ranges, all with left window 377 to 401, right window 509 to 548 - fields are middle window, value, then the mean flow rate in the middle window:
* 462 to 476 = -4.80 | 78.8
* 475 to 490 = -4.06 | 79.3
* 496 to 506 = -1.65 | 78.6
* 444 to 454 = -4.80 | 78.7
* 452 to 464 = -4.99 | 78.8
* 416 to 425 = -2.75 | 59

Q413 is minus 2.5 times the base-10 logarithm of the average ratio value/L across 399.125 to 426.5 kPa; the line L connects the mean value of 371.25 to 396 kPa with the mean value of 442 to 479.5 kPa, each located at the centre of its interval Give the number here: -0.21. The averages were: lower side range 37.5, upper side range 78.7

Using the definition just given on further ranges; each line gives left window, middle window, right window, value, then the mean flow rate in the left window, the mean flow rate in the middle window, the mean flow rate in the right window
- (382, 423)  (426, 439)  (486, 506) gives -0.15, 53.7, 71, 78.9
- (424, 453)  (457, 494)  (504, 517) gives -0.04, 72.7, 79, 78.8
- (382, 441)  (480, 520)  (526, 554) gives -0.17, 57.7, 78.9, 72.4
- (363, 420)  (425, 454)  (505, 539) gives -0.17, 54.2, 74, 78.2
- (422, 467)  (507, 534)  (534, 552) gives -0.12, 73.3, 78.5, 69.3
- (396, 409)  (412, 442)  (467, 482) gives -0.03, 59.9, 68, 78.8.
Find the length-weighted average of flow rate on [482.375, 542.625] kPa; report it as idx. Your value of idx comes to 77.9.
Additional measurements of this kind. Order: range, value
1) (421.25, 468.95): 73.3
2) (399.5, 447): 68.7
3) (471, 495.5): 79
